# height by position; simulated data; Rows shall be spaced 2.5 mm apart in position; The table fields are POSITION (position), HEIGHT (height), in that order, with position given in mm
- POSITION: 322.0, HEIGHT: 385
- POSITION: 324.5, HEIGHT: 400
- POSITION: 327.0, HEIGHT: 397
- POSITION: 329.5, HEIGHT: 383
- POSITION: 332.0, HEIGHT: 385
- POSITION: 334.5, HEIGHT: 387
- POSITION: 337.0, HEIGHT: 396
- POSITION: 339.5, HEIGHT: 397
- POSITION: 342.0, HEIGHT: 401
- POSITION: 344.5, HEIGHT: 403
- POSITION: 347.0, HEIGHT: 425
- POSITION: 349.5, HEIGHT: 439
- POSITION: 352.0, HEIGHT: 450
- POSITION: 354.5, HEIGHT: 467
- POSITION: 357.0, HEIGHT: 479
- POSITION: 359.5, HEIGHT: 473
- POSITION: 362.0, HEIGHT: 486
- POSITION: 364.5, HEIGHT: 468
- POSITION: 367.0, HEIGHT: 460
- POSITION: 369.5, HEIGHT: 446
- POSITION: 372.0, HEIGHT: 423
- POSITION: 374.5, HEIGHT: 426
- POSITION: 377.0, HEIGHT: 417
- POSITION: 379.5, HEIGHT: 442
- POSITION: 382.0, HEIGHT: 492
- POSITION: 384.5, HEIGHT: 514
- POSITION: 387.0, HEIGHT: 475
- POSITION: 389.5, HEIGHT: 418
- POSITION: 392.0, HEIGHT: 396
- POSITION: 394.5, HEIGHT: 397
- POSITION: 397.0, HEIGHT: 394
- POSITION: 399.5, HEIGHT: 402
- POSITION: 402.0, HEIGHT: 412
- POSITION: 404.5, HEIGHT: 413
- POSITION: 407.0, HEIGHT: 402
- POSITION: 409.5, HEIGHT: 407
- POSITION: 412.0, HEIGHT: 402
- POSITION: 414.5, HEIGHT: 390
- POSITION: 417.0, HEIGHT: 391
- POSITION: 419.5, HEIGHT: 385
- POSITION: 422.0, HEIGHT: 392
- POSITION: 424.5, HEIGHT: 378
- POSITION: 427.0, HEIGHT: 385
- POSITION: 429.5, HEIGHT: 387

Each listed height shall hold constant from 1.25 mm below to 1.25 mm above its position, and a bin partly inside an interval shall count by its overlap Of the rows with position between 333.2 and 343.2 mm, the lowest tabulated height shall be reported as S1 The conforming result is 387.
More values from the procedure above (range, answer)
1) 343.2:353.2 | 403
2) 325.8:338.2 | 383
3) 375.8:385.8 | 417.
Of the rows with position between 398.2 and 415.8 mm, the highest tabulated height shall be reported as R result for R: 413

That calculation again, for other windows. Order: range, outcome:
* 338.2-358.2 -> 479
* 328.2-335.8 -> 387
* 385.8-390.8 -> 475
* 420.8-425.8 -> 392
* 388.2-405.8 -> 418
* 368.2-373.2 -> 446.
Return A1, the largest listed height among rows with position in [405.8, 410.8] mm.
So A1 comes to 407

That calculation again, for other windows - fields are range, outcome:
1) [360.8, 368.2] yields 486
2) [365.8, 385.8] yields 514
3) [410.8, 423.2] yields 402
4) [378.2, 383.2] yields 492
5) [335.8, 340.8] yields 397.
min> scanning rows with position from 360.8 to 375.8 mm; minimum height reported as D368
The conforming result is 423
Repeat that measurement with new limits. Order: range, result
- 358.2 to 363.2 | 473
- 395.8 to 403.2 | 394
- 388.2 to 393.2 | 396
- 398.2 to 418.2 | 390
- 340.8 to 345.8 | 401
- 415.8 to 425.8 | 378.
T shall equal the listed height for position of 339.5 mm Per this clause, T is 397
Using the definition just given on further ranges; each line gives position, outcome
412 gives 402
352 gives 450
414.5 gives 390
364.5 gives 468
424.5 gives 378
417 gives 391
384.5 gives 514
